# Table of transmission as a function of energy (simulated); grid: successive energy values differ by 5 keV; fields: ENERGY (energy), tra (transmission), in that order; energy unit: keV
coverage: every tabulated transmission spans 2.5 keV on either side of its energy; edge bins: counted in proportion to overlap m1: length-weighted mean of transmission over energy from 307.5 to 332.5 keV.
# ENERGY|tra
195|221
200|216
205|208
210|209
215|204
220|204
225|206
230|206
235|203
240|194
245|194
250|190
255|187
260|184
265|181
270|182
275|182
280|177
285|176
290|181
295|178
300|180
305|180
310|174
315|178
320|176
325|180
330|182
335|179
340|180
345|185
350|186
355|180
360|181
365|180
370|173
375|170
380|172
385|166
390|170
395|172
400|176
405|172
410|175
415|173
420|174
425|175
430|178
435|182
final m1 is 178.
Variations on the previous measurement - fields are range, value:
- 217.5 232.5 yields 205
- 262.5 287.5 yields 180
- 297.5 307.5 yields 180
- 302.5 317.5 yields 177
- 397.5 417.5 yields 174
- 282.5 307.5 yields 179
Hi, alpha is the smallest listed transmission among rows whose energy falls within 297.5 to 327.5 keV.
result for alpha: 174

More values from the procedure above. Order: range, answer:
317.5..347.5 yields 176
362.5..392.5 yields 166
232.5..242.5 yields 194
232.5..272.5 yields 181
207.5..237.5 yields 203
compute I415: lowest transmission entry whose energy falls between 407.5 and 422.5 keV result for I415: 173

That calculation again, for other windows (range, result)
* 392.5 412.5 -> 172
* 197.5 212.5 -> 208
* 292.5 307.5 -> 178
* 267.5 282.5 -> 177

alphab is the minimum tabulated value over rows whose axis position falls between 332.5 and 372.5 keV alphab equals 173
